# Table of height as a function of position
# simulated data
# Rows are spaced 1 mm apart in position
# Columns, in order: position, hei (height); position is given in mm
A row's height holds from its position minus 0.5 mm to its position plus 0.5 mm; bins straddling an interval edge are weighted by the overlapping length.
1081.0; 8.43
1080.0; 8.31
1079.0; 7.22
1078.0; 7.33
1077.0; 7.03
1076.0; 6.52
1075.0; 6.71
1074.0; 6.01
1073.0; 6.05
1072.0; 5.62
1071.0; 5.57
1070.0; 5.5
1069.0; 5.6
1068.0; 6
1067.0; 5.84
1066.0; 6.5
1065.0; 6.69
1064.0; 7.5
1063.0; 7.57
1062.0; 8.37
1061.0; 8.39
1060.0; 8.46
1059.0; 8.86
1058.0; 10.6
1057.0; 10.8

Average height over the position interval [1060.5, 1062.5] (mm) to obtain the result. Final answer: 8.38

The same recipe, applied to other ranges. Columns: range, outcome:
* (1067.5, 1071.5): 5.67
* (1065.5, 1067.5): 6.17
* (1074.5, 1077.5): 6.75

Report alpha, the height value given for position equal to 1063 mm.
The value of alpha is 7.57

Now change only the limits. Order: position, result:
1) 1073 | 6.05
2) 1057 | 10.8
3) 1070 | 5.5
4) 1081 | 8.43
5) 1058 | 10.6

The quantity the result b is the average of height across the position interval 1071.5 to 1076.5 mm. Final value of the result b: 6.18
